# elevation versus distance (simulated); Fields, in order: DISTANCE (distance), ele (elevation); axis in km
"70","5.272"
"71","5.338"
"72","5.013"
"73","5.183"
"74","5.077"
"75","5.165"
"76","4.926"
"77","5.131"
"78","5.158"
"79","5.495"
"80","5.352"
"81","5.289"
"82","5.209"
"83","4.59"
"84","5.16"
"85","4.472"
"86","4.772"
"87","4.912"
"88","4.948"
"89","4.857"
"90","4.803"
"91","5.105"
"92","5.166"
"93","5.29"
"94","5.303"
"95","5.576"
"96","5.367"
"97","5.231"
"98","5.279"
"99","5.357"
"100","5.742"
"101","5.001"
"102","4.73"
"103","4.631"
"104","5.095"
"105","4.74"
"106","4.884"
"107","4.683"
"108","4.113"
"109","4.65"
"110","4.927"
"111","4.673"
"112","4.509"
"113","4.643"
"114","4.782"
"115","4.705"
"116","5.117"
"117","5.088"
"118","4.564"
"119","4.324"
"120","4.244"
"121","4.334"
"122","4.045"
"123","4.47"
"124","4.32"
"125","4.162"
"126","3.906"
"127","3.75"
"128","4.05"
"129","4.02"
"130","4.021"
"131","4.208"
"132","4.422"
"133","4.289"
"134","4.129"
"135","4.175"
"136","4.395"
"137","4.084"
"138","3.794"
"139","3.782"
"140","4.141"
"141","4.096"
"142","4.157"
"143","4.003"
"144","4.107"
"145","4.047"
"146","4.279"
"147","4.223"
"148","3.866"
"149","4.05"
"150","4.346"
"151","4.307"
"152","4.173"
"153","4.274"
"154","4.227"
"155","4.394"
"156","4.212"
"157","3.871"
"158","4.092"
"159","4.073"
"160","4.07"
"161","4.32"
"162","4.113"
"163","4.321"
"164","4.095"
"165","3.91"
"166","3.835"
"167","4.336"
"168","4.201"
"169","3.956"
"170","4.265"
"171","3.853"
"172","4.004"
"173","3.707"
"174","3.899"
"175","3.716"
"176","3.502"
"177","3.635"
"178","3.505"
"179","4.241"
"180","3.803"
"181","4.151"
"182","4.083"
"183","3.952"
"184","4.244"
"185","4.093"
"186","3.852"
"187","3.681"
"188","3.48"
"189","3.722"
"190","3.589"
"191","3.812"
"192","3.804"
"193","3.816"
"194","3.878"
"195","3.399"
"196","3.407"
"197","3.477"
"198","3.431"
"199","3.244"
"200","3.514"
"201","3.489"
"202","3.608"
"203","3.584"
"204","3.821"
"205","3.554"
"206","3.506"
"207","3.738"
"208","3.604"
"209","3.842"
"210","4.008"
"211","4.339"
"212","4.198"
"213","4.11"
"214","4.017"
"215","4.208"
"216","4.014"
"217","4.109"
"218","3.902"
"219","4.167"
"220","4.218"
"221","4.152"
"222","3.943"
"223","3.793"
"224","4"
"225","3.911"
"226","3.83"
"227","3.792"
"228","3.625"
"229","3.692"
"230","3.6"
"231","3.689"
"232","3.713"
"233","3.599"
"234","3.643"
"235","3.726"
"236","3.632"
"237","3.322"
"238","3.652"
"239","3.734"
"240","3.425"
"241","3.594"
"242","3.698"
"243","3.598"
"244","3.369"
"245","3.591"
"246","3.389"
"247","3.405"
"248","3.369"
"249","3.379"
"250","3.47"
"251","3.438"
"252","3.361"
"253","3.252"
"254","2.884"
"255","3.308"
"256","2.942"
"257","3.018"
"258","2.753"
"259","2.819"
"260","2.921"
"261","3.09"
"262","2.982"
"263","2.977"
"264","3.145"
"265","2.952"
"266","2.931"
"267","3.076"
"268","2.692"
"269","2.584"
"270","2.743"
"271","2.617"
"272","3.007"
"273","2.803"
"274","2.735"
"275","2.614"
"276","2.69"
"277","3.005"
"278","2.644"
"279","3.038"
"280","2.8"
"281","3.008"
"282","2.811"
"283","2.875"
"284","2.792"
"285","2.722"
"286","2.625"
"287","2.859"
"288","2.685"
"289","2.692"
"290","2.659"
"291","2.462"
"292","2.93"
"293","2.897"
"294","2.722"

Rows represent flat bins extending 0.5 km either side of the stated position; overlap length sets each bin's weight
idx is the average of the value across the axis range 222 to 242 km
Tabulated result 3.69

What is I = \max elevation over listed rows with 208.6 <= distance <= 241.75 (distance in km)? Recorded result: 4.339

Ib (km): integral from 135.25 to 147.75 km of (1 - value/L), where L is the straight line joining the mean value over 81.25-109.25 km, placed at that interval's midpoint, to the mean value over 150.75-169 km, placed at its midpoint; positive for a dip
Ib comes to 0.9 km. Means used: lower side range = 4.99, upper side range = 4.15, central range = 4.09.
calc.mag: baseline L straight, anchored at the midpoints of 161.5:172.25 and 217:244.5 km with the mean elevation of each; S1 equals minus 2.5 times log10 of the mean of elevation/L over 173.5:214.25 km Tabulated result 0.05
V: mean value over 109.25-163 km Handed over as 4.25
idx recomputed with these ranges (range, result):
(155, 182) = 4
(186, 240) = 3.76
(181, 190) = 3.89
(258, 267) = 2.97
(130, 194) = 4.03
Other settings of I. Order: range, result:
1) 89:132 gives 5.742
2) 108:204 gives 5.117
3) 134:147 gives 4.395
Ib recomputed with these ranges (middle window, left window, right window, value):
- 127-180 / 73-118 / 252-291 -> 2.7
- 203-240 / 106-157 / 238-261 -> -3.1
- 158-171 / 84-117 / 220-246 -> 0.7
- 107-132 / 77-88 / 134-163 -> 0.7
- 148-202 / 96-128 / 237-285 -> 1.2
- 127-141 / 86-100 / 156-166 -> 1.3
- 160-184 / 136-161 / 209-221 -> 0.8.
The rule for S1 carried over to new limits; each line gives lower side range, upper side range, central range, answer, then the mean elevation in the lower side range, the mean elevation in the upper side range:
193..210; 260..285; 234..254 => -0.109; 3.59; 2.86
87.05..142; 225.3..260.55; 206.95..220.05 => -0.094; 4.6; 3.44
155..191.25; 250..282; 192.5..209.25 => 0.021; 3.96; 2.94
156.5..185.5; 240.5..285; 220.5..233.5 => -0.114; 3.99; 3.05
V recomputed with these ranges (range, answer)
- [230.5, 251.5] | 3.54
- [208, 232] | 3.95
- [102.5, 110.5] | 4.72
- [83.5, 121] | 4.9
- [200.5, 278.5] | 3.45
